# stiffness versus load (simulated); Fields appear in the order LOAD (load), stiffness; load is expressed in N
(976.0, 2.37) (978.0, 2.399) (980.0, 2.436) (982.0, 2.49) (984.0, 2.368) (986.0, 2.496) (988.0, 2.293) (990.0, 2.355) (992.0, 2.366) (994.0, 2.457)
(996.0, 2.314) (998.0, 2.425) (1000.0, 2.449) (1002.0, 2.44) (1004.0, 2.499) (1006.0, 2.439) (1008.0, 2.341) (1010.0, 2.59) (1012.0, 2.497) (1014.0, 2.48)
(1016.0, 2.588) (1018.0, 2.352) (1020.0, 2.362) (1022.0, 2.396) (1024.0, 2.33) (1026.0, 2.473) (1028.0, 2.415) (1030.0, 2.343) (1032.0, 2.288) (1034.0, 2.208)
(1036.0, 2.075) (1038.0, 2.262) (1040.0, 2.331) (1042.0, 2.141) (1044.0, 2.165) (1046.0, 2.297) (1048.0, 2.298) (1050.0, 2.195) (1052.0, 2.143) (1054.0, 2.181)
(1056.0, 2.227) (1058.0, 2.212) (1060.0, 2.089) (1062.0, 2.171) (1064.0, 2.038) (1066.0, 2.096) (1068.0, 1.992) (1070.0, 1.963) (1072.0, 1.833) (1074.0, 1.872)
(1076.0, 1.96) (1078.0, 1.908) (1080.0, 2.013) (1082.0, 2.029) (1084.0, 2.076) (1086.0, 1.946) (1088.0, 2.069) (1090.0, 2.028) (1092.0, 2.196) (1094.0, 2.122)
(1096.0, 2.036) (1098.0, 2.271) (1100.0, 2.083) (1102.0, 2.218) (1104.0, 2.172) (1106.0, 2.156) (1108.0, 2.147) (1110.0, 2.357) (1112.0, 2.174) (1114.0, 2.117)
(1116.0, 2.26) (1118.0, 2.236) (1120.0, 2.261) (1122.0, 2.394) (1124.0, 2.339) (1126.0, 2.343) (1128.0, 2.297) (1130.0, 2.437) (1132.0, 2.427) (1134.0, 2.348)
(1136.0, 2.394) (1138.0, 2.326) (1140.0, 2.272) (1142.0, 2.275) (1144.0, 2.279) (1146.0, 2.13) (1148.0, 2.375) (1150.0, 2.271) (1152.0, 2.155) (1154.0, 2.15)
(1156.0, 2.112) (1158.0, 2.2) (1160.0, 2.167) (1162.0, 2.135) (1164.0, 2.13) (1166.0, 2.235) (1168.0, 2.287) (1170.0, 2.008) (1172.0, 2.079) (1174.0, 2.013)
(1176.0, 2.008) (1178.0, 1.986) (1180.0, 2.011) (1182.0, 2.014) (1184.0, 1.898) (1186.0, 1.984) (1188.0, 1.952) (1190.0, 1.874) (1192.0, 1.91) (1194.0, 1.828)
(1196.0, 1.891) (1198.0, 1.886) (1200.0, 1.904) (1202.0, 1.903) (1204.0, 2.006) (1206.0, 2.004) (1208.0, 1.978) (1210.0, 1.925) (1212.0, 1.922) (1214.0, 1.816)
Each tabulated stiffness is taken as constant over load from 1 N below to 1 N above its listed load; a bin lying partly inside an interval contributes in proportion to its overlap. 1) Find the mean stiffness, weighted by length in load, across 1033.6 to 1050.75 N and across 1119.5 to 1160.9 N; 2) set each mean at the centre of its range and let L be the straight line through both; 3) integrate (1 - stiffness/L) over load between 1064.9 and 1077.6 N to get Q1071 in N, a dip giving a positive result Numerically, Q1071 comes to 1.6 N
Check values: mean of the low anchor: 2.22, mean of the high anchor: 2.28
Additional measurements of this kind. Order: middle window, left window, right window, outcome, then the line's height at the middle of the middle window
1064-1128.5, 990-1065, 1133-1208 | 2.5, 2.21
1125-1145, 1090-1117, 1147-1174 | -1.5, 2.17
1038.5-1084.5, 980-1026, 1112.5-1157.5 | 5.1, 2.36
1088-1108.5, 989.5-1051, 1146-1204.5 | 0.6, 2.2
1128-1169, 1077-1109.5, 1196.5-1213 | -4.8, 2.02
